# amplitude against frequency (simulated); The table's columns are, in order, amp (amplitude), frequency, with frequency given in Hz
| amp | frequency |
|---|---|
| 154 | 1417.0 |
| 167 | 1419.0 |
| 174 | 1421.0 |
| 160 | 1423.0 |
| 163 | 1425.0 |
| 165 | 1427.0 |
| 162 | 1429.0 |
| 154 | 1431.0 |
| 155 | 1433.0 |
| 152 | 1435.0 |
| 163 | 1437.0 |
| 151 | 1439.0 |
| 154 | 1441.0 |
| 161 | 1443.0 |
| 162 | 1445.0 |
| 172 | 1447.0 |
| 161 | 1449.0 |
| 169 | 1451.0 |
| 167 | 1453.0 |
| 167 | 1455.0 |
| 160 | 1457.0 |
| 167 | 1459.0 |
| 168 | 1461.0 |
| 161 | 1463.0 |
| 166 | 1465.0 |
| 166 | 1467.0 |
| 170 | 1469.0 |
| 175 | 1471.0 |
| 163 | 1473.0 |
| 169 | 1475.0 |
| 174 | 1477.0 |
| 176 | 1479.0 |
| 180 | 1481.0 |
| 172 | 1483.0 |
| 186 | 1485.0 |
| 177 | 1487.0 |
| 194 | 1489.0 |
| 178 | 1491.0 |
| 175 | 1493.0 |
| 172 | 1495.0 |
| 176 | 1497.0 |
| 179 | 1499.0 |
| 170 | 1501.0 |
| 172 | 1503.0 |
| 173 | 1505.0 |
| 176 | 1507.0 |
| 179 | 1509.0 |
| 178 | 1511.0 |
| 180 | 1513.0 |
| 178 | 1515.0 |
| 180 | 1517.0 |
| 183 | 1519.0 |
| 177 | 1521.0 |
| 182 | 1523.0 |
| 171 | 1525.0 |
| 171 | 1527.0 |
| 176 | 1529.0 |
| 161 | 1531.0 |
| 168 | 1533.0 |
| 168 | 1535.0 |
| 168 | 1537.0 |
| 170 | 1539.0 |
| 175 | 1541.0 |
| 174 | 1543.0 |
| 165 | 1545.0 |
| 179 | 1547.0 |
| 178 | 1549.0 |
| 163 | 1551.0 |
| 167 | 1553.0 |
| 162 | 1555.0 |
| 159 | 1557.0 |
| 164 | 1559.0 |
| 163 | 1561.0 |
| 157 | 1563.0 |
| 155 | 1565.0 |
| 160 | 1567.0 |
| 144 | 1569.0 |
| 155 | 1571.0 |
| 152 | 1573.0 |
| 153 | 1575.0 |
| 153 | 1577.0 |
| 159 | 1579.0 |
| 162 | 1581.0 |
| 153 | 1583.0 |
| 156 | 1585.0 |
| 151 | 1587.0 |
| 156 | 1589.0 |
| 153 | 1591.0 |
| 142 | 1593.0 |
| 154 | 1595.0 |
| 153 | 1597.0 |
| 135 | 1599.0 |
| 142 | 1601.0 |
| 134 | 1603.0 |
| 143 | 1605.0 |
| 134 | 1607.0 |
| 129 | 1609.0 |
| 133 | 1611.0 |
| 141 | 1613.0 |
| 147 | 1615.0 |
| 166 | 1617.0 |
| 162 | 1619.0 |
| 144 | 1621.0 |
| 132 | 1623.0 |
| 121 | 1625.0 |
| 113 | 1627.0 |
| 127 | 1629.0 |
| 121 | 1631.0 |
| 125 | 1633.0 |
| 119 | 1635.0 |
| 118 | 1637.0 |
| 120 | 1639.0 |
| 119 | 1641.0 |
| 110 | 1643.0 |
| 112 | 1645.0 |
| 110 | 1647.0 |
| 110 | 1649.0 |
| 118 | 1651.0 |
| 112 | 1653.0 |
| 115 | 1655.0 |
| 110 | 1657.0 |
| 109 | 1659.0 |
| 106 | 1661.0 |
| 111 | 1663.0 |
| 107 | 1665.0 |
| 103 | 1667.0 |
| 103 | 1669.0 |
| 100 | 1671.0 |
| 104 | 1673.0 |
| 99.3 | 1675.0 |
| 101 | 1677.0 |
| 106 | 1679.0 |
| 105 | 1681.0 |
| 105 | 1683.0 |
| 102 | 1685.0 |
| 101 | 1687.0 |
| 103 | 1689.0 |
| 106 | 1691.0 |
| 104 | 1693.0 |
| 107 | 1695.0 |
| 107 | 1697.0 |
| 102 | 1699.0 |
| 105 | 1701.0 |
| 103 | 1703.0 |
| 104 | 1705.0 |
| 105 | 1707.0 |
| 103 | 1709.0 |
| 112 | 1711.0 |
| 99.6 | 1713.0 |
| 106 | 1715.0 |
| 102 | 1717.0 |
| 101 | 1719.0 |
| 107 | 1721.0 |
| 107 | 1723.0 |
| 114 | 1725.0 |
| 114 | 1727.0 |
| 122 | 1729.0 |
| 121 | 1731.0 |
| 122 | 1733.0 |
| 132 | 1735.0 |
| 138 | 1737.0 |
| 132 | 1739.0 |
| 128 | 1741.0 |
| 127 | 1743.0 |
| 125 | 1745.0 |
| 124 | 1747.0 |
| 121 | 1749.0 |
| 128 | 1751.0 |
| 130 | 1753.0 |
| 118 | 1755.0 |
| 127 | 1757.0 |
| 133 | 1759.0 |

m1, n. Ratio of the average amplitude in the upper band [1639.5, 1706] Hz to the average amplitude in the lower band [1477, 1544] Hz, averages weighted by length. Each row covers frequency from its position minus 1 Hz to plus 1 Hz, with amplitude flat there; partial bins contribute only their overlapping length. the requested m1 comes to 0.6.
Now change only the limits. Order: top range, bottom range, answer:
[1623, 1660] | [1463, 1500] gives 0.67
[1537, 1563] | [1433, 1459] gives 1.04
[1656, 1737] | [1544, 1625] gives 0.70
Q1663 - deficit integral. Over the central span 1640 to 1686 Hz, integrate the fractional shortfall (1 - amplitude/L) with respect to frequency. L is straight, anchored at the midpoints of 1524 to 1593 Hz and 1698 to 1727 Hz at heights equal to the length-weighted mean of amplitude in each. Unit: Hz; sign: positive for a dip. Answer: 5.91 Hz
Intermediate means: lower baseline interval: 162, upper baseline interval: 105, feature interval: 108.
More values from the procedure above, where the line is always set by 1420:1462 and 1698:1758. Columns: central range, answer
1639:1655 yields 1.9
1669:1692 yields 3.8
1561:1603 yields -3.8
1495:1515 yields -3.1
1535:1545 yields -1.7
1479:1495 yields -2.6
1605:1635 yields -0.4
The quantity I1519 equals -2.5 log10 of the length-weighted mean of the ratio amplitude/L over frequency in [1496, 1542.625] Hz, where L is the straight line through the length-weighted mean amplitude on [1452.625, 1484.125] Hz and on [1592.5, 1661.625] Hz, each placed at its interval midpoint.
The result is -0.12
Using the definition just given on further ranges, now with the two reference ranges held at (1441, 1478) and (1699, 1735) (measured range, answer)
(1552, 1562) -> -0.13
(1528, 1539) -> -0.13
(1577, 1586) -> -0.13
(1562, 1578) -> -0.09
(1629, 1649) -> 0.08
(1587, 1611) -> -0.06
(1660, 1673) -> 0.15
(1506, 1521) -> -0.16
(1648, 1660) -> 0.10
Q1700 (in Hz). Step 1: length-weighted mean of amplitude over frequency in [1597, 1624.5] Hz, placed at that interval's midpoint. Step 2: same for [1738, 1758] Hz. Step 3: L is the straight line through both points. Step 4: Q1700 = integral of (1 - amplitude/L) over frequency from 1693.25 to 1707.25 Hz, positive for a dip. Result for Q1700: 2.9 Hz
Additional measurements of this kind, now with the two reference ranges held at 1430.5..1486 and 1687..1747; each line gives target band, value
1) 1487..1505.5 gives -2.2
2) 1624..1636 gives 0.9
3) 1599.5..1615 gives -0.2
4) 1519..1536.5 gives -2.4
